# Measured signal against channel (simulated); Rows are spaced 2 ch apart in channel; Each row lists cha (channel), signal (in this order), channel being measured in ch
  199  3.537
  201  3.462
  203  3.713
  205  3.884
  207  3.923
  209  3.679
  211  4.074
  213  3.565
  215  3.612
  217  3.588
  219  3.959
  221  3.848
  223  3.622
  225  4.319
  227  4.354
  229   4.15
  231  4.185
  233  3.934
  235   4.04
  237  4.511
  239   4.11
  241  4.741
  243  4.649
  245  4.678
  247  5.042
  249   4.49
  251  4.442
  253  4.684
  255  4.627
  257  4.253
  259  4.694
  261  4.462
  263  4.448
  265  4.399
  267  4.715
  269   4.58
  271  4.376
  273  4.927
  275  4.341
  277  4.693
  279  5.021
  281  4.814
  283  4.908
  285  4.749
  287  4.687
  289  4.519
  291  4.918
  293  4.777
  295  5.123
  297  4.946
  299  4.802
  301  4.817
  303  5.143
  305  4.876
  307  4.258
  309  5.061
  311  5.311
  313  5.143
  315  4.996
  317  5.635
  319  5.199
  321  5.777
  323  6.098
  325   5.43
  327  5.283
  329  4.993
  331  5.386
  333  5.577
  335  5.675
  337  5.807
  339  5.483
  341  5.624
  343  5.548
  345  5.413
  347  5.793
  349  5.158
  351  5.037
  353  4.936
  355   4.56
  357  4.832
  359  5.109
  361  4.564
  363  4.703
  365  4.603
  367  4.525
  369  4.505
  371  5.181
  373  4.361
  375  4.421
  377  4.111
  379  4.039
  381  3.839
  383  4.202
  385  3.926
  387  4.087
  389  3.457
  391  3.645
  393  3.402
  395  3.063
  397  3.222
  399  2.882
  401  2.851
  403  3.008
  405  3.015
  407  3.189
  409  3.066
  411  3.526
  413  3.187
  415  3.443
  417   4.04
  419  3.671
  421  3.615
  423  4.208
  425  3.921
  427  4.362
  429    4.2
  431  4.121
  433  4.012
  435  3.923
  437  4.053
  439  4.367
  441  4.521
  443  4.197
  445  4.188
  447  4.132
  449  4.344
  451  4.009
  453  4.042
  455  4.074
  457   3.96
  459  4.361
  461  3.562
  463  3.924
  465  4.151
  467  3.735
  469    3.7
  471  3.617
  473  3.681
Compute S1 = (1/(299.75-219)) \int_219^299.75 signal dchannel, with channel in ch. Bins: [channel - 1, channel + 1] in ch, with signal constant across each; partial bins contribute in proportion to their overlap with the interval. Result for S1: 4.53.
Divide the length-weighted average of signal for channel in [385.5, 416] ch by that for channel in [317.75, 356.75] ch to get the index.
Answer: 0.6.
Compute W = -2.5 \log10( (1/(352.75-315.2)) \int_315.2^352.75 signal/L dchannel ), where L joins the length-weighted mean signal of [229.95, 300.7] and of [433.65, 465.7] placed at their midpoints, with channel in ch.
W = -0.23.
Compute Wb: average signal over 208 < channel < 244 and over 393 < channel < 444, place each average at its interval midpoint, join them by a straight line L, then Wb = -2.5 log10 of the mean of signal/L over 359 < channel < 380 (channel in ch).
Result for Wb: -0.20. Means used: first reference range 4.05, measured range 4.53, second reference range 3.66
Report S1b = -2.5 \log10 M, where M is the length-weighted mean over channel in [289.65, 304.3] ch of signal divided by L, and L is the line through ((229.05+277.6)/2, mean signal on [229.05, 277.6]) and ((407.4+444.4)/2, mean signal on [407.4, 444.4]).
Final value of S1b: -0.14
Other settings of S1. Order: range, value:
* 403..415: 3.2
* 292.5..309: 4.86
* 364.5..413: 3.73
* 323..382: 5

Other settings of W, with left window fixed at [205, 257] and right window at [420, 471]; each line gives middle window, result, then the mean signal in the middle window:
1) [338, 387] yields -0.159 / 4.76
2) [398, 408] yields 0.339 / 2.99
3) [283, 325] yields -0.214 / 5.05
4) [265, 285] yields -0.131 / 4.69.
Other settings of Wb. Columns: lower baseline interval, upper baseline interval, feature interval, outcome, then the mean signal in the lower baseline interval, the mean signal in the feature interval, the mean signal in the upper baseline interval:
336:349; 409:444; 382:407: 0.33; 5.58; 3.39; 3.94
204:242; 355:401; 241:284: -0.15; 4.01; 4.63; 4.1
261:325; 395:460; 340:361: -0.17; 4.91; 5.17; 3.79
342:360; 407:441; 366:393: 0.13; 5.15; 4.15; 3.86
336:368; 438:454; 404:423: 0.29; 5.11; 3.46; 4.22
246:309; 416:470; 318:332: -0.20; 4.7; 5.45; 4.05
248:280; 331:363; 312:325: -0.09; 4.57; 5.47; 5.26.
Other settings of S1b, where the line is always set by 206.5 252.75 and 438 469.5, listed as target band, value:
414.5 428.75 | 0.05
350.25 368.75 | -0.15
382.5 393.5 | 0.09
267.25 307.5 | -0.15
